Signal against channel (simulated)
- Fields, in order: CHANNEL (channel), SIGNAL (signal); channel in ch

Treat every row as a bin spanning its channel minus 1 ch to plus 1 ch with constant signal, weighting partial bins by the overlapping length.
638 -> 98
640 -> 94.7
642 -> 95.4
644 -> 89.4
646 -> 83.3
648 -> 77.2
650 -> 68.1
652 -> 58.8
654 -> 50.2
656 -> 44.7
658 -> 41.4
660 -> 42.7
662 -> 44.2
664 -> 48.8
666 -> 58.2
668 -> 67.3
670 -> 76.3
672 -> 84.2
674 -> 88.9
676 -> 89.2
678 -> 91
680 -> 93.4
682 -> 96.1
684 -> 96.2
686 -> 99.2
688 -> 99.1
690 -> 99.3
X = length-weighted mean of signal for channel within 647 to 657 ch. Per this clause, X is 59.8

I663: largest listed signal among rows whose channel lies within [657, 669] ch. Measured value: 67.3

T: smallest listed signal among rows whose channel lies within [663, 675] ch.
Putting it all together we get 48.8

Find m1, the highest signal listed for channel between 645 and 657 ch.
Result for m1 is 83.3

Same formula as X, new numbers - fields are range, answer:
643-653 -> 75.4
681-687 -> 97.2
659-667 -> 48.5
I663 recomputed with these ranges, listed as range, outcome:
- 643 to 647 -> 89.4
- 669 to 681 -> 93.4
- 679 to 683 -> 96.1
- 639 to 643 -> 95.4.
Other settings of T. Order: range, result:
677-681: 91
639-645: 89.4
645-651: 68.1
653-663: 41.4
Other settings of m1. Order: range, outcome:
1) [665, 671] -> 76.3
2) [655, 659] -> 44.7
